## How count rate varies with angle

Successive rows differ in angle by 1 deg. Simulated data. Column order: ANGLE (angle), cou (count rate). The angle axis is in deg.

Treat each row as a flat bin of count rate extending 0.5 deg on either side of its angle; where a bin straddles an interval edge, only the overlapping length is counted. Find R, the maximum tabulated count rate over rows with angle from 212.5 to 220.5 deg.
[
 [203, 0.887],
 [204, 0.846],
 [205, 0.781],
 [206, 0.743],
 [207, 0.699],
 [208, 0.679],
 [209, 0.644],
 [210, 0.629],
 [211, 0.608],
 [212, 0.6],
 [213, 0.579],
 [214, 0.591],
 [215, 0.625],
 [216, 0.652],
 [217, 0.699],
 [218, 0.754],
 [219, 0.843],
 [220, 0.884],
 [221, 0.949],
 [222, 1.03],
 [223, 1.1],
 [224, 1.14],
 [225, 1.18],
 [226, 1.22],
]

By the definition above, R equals 0.884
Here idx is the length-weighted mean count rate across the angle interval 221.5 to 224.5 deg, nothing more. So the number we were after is 1.09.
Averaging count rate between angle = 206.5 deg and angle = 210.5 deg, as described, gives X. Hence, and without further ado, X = 0.663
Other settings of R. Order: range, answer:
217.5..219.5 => 0.843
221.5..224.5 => 1.14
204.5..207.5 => 0.781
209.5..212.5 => 0.629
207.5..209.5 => 0.679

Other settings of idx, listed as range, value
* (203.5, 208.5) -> 0.75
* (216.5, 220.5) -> 0.795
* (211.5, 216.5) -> 0.609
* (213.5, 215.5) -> 0.608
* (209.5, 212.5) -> 0.612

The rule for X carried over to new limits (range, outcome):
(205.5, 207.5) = 0.721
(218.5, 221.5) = 0.892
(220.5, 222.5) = 0.99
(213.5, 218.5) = 0.664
